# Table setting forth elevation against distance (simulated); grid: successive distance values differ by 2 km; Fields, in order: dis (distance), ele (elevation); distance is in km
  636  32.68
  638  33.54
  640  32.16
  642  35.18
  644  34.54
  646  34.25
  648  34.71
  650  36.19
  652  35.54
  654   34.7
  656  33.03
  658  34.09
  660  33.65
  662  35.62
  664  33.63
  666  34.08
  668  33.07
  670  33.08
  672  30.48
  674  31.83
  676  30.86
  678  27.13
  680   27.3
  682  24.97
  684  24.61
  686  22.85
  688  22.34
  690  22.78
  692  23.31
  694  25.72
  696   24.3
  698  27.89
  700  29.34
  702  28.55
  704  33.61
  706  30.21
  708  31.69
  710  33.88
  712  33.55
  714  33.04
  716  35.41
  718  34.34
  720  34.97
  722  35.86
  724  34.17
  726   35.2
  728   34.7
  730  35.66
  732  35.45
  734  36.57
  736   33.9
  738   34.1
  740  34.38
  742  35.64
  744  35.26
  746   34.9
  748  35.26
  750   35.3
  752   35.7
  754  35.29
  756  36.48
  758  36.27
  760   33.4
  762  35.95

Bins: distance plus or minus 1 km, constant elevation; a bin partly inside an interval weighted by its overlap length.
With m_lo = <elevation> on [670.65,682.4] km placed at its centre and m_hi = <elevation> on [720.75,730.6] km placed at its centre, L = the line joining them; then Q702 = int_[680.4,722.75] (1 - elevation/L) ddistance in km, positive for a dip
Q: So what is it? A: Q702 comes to 4.1 km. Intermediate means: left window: 29.1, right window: 35.1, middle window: 29.1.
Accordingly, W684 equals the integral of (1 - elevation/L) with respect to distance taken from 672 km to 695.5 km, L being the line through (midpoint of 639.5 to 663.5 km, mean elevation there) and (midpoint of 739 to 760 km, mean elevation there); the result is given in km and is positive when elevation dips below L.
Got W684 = 6.0 km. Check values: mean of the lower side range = 34.5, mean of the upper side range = 35.4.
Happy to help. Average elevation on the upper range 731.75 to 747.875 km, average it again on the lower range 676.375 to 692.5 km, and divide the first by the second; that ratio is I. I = 1.4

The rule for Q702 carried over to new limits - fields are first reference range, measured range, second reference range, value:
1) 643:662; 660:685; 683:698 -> -1.37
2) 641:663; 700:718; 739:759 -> 1.39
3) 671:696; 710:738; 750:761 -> -3.09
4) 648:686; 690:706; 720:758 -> 2.82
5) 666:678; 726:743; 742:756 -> -0.18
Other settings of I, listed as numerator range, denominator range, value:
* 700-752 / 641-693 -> 1.10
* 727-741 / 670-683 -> 1.20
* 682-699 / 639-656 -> 0.70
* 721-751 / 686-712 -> 1.26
